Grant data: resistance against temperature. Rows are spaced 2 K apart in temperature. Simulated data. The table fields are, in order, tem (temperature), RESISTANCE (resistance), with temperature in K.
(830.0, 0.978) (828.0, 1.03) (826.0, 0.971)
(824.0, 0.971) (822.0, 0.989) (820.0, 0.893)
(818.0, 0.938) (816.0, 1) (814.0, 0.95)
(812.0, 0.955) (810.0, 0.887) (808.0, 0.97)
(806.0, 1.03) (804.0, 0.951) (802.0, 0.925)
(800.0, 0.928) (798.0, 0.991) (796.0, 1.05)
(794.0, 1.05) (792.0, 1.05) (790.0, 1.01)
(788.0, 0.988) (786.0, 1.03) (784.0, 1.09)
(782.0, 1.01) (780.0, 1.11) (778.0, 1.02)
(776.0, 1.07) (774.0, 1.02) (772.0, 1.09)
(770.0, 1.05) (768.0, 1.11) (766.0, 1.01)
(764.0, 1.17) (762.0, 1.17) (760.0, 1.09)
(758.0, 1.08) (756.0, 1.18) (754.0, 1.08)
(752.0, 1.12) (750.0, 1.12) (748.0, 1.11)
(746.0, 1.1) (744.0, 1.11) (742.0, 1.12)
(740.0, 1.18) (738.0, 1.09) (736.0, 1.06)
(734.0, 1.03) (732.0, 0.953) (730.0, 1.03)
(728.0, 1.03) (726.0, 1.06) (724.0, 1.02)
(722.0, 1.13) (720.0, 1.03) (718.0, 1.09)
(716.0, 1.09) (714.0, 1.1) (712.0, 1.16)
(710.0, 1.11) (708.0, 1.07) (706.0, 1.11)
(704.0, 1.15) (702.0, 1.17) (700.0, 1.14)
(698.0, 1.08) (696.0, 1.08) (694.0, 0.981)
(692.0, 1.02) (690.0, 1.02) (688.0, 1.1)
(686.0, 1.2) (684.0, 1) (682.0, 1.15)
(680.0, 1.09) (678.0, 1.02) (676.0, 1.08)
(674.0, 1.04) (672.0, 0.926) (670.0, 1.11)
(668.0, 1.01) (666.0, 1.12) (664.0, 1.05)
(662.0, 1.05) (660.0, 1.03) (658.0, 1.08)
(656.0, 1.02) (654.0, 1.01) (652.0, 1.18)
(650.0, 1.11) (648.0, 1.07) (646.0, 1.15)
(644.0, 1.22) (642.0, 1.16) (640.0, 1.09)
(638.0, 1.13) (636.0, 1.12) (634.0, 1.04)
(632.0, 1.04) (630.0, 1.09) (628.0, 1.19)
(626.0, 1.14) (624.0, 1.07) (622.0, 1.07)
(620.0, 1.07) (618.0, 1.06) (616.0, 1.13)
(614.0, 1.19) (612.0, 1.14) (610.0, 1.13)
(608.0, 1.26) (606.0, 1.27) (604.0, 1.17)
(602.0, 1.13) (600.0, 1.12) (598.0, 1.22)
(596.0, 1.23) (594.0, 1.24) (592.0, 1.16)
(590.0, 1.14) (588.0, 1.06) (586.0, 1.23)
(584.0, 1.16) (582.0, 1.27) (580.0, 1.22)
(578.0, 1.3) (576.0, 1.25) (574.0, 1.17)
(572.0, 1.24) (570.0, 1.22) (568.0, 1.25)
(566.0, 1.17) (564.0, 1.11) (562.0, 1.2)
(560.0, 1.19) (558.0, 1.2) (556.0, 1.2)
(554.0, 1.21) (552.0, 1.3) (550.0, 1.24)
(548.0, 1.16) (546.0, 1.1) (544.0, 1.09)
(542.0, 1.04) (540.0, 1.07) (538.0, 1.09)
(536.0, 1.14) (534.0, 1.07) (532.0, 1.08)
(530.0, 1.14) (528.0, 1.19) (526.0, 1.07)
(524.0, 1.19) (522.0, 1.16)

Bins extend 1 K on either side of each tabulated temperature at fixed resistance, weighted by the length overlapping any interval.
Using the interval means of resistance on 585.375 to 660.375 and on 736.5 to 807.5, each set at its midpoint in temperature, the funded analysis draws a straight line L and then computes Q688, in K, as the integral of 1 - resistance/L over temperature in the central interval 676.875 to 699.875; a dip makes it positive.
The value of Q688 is 0.7 K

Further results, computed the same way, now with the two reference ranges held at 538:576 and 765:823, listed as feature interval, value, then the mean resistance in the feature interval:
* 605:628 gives -0.2 K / 1.14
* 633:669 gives 0.6 K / 1.09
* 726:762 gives -1.6 K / 1.09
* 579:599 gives -0.7 K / 1.19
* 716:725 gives -0.1 K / 1.07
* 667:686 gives 0.6 K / 1.06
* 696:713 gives -0.8 K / 1.12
